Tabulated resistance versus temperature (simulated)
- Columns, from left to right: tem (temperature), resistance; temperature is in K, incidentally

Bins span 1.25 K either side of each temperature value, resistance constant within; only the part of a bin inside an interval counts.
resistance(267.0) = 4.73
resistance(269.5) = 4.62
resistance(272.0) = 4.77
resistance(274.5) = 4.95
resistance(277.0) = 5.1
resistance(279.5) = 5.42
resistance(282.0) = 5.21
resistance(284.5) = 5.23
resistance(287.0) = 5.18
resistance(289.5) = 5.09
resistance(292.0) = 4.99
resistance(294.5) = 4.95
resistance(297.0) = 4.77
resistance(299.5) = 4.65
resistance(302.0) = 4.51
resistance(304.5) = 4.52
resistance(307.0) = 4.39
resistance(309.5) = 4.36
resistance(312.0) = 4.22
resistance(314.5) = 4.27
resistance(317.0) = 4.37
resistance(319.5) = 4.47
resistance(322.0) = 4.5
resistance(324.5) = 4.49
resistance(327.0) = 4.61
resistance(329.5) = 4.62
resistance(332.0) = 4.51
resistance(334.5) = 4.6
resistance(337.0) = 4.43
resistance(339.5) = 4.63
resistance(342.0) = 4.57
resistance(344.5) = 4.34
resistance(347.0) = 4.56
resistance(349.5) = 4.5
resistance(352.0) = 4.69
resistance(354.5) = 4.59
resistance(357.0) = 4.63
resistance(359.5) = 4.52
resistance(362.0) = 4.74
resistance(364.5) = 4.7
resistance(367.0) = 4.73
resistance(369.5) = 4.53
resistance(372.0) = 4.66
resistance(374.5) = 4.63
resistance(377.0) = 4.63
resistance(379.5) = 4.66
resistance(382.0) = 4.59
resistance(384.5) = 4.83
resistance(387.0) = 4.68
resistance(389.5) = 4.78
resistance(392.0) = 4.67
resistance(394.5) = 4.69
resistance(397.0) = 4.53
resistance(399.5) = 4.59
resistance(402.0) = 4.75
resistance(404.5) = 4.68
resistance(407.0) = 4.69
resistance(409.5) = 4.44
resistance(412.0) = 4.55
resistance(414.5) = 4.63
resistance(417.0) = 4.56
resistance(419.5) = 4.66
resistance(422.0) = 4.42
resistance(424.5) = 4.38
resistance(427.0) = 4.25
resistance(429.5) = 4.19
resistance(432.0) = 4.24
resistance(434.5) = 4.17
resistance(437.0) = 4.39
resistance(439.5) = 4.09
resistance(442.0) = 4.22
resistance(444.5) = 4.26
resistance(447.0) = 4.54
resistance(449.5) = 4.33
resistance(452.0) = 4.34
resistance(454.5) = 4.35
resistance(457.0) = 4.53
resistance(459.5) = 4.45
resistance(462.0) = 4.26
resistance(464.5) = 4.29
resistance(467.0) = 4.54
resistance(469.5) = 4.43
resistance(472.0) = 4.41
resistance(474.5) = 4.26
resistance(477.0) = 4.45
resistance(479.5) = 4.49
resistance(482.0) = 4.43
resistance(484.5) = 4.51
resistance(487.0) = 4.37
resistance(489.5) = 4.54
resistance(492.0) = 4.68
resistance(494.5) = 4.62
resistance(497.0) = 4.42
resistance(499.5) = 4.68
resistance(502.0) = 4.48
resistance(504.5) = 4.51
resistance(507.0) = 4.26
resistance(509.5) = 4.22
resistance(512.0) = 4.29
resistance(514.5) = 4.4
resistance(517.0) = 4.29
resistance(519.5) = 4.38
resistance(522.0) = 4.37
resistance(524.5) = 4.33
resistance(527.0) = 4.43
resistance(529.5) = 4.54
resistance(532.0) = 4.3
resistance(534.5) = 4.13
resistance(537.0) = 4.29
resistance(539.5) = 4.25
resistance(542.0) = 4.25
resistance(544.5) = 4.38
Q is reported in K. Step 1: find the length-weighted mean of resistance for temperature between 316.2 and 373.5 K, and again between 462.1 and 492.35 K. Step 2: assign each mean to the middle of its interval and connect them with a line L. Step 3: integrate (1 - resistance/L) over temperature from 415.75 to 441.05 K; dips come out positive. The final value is 0.9 K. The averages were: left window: 4.57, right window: 4.44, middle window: 4.33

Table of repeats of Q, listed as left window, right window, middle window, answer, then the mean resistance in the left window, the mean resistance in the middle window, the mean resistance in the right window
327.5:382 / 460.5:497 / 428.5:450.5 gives 1.09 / 4.59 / 4.27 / 4.45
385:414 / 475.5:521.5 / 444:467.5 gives 0.74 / 4.65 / 4.39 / 4.44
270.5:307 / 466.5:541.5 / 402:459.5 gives 2.16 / 4.93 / 4.41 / 4.41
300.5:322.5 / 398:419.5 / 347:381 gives -0.85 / 4.4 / 4.63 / 4.61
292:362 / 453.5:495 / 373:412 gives -1.34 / 4.54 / 4.65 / 4.45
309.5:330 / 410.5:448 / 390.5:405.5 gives -0.91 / 4.43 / 4.65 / 4.37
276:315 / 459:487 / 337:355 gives 0.59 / 4.81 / 4.54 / 4.41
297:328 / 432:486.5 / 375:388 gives -0.77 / 4.46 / 4.68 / 4.37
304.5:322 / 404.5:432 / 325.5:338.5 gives -0.49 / 4.37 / 4.55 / 4.48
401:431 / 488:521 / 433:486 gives 1.30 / 4.51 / 4.37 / 4.44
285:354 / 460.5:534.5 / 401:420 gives -0.49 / 4.59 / 4.62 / 4.42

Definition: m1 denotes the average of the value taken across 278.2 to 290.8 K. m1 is 5.22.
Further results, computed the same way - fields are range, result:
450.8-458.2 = 4.41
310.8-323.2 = 4.37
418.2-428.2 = 4.43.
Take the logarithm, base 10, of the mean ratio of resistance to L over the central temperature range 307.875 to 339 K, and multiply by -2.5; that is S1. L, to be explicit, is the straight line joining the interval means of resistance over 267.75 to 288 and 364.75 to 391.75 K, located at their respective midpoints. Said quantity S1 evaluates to 0.10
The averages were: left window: 5.05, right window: 4.67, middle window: 4.46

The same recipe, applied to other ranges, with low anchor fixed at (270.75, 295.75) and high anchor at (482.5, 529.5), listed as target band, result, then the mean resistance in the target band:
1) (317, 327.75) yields 0.11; 4.5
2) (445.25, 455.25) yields 0.05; 4.39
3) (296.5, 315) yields 0.13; 4.46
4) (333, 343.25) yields 0.09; 4.56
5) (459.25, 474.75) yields 0.04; 4.38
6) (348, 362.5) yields 0.06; 4.6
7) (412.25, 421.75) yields 0.03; 4.59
